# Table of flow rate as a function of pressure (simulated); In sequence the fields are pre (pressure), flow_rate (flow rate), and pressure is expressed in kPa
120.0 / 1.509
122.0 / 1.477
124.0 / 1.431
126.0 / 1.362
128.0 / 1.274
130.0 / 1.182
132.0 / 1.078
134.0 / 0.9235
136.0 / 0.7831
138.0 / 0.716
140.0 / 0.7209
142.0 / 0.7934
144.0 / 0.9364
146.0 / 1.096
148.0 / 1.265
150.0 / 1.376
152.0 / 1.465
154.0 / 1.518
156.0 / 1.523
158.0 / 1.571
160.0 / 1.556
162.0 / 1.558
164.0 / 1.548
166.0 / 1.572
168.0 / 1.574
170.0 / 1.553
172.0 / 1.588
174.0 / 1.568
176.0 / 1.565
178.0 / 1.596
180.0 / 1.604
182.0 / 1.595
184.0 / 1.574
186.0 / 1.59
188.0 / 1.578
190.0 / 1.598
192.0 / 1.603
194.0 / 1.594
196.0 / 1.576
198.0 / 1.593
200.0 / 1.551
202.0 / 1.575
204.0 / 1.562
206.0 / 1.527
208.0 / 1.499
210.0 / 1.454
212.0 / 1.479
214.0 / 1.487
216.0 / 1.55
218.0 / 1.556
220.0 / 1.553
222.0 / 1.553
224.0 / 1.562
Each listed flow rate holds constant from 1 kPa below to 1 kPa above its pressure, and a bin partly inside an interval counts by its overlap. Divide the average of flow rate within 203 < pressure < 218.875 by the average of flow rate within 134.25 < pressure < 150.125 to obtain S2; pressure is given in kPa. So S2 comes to 1.62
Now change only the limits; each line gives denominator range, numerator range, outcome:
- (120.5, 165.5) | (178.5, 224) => 1.25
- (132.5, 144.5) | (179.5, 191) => 1.94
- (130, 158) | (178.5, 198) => 1.43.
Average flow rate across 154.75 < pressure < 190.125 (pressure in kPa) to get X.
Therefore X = 1.57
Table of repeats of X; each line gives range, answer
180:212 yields 1.56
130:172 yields 1.26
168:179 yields 1.57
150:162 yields 1.52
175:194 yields 1.59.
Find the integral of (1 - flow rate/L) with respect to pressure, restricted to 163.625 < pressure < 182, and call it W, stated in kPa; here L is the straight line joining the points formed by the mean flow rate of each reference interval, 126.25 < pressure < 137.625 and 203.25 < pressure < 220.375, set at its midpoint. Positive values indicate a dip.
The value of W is -4.1 kPa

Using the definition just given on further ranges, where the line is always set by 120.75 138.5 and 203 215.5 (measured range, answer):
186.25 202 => -1.62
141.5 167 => -2.28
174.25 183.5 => -1.47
